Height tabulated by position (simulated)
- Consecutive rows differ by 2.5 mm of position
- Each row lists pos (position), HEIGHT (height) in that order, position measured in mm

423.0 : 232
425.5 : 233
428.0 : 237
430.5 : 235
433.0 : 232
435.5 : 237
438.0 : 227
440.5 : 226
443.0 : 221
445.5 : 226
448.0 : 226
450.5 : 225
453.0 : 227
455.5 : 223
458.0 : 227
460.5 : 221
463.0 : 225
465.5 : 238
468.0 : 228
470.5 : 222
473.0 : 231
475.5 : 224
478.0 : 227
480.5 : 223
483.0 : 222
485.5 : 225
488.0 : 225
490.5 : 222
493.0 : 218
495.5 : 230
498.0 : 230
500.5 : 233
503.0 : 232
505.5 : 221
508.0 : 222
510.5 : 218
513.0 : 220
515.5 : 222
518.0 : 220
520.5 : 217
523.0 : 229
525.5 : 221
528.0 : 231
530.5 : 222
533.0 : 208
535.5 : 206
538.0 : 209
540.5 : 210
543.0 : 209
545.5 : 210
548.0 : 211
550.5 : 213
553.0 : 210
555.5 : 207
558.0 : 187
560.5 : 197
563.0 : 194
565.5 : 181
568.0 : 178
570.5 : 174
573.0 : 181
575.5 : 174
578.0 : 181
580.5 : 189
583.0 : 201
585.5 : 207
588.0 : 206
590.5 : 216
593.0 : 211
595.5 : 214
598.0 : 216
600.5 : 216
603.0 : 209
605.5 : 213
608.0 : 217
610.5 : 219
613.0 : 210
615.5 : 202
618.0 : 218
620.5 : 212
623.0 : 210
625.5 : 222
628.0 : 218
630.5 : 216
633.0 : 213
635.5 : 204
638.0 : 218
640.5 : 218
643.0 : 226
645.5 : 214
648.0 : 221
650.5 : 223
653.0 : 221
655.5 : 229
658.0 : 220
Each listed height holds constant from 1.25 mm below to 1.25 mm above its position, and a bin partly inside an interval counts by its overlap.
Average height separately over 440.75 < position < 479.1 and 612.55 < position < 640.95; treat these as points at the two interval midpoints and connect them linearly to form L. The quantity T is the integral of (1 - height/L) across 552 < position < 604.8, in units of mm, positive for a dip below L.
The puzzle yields 4.7 mm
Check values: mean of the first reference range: 226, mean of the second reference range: 213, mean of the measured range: 198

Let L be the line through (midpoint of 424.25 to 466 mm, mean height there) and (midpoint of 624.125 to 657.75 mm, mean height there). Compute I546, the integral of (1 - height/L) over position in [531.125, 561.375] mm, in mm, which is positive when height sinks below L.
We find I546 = 2.2 mm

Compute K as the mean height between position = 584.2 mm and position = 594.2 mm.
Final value 210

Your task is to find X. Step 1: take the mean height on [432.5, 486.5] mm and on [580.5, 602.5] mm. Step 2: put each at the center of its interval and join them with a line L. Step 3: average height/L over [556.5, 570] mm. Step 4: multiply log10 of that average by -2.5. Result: 0.14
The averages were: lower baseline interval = 226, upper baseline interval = 210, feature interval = 187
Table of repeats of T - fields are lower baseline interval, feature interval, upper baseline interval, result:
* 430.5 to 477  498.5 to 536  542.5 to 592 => -2.2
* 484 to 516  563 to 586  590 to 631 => 3.4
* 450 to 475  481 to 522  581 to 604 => -0.4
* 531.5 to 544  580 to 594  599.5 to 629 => 0.4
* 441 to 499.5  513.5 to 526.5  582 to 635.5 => -0.1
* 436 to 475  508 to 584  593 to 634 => 5.1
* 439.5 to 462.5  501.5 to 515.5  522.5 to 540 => -0.2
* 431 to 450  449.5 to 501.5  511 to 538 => -0.4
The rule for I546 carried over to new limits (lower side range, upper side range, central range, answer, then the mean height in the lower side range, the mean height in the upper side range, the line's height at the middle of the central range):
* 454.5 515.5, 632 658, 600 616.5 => 0.6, 225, 219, 220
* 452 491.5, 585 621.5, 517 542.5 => 0.3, 226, 213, 220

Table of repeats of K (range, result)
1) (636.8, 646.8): 219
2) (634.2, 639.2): 211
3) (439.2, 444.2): 224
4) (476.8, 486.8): 224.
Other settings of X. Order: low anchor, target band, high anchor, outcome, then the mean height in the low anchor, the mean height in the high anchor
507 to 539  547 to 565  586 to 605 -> 0.07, 219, 212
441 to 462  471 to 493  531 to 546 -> -0.03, 225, 209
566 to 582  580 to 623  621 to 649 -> -0.08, 180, 216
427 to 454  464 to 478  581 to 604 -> -0.02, 229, 210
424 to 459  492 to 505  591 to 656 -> -0.02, 229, 216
